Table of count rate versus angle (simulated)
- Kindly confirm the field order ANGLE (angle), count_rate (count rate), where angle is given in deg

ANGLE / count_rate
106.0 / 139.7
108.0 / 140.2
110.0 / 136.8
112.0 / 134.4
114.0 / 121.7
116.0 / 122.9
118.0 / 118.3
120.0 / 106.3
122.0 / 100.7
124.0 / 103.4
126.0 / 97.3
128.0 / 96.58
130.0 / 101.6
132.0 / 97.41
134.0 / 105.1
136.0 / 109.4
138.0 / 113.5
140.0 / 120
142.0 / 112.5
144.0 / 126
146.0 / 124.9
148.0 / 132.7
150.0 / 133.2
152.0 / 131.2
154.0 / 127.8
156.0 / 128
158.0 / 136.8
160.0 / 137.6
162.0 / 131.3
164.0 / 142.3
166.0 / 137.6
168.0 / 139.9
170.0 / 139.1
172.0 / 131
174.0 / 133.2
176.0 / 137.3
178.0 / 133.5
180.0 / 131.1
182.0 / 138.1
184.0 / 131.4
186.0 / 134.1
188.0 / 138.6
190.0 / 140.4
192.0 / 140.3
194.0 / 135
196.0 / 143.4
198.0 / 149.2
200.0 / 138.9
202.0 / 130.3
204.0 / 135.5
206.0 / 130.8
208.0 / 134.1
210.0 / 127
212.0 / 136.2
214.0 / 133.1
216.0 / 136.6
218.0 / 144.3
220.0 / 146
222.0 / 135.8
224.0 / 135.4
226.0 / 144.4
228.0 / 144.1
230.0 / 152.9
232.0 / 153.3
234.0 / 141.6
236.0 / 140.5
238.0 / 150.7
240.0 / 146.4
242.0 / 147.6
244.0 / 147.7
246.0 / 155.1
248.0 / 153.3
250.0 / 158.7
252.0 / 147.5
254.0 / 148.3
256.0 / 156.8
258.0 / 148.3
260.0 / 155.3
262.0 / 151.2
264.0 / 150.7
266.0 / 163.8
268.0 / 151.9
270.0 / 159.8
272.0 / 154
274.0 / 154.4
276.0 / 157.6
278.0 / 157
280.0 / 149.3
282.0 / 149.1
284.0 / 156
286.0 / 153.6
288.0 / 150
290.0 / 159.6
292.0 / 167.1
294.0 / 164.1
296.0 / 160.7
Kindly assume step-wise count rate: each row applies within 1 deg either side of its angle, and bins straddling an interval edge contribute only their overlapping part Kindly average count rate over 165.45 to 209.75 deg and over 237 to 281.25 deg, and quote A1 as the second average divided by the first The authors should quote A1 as 1.1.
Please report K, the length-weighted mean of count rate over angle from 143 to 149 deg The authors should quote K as 128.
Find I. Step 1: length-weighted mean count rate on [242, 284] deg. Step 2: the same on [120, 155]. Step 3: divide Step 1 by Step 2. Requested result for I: 1.35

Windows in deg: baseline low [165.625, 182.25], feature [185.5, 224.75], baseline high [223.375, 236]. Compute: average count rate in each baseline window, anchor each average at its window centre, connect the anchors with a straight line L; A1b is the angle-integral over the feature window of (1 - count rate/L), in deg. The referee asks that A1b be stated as 1.0 deg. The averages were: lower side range 135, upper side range 145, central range 137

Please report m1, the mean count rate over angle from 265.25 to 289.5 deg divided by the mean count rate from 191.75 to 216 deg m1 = 1.14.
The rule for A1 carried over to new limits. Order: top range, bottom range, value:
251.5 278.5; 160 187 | 1.14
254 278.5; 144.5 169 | 1.16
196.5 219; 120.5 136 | 1.35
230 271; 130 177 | 1.19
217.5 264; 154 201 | 1.08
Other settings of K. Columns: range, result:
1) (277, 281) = 153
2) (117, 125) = 107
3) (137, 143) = 115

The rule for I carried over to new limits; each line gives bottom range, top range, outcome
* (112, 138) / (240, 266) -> 1.41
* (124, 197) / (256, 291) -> 1.21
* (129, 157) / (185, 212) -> 1.15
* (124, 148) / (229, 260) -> 1.36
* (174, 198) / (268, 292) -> 1.13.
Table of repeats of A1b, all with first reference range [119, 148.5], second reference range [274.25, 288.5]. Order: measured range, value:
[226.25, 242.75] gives -0.90 deg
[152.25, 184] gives -4.02 deg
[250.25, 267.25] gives -0.73 deg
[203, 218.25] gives -0.22 deg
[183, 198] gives -1.42 deg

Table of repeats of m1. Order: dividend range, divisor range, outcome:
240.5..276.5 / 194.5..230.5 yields 1.11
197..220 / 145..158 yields 1.05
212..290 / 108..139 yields 1.34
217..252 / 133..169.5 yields 1.15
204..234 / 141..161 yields 1.08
